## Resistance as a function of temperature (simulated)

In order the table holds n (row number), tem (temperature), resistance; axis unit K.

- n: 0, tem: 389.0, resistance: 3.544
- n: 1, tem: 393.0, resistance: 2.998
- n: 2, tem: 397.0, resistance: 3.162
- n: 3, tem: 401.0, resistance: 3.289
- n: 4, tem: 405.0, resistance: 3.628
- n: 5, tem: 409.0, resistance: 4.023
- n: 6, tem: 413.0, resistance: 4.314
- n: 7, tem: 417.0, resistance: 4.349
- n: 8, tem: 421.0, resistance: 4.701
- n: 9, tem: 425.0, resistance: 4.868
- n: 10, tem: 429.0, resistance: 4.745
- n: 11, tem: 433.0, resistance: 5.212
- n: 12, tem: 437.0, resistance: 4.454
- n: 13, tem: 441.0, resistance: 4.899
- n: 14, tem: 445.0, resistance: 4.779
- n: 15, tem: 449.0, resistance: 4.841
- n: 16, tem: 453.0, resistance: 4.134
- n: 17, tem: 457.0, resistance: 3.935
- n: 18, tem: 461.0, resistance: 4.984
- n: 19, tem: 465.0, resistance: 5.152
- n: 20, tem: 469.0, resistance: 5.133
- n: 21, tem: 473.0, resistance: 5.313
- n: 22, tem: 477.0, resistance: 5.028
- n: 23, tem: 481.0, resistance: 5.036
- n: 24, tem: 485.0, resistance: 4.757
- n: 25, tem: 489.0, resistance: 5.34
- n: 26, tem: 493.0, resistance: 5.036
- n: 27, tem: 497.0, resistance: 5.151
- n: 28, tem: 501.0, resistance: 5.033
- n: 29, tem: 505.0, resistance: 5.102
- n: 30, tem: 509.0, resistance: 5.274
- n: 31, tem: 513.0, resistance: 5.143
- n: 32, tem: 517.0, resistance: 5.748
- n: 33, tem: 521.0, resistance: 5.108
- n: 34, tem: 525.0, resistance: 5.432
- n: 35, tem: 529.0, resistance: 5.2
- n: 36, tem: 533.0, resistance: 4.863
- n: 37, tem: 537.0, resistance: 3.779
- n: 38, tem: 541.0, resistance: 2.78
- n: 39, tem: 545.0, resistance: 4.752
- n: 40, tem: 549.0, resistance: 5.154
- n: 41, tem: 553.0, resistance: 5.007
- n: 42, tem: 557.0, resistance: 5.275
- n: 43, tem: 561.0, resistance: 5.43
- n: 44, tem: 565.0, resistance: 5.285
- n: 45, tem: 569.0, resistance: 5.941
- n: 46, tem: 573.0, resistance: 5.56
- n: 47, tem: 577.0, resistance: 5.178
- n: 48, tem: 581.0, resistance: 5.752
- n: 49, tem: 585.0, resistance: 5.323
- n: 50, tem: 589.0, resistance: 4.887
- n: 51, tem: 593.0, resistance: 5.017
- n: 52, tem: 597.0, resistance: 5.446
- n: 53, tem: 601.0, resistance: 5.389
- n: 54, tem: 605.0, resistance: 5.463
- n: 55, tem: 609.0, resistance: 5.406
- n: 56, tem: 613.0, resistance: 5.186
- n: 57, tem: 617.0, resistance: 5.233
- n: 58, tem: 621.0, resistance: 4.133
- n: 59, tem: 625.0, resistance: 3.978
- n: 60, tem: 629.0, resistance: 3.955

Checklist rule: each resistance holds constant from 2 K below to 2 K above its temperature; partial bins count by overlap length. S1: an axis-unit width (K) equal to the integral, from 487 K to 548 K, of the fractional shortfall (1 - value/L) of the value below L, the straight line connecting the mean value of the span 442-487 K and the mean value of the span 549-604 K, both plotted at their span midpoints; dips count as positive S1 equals 1.73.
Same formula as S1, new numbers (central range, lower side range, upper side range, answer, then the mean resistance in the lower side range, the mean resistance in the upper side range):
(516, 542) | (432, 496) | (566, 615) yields 2.0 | 4.88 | 5.38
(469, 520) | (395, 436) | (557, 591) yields -3.6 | 4.23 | 5.41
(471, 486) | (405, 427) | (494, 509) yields -0.4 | 4.38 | 5.12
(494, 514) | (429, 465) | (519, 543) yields -2.4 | 4.69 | 4.53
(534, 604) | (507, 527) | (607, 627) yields -0.2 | 5.34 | 4.79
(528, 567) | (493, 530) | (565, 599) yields 4.2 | 5.23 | 5.38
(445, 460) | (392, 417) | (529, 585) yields -1.2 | 3.65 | 5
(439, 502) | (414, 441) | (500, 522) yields 1.1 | 4.72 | 5.25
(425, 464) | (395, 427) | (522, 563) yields -4.3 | 4.04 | 4.78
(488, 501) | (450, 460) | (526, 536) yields -1.6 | 4.21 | 4.95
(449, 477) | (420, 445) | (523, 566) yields 0.1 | 4.81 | 4.8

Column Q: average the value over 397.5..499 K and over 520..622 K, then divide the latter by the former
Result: 1.1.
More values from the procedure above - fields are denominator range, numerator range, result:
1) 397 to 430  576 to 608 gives 1.28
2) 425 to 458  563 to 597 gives 1.15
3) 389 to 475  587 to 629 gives 1.13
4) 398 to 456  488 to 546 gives 1.11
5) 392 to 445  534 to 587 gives 1.18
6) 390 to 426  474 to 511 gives 1.31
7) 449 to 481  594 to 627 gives 1.04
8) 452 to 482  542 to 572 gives 1.07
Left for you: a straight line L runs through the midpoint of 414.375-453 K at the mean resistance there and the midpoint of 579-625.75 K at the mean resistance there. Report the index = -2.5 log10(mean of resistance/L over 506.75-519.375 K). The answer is -0.10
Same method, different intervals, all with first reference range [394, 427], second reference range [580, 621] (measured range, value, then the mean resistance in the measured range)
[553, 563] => -0.067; 5.28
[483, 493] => -0.121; 5.05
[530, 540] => 0.134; 4.25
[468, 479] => -0.169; 5.16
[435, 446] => -0.122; 4.7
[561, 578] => -0.095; 5.5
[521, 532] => -0.103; 5.24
